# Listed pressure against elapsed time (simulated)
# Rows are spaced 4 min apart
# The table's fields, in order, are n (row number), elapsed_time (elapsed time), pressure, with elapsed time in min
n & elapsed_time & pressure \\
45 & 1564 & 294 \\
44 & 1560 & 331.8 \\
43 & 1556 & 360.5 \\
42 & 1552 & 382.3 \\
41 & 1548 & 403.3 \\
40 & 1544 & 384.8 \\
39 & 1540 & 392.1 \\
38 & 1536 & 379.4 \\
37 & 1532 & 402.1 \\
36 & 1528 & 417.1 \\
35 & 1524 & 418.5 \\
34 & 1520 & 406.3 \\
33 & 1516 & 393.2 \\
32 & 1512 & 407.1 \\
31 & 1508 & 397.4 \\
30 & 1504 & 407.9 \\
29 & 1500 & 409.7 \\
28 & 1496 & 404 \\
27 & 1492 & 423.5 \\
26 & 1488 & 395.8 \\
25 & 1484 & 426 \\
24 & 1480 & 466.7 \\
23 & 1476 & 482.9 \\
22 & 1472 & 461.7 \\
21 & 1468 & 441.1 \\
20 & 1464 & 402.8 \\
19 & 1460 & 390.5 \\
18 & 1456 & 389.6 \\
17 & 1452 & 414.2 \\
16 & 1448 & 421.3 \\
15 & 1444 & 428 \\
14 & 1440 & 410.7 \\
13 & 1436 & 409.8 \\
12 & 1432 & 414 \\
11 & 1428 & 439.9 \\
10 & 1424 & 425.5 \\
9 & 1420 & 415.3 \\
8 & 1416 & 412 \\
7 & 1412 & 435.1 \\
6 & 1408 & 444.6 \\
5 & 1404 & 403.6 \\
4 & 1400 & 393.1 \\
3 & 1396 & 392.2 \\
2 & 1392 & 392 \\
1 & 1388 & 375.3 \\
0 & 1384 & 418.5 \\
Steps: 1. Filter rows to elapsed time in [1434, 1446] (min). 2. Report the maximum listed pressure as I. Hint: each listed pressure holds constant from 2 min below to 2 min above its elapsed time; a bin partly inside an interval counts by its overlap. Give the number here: 428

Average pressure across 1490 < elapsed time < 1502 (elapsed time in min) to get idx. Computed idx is 412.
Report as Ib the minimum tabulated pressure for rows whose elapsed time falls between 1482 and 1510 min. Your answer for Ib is 395.8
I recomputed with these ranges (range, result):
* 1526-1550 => 417.1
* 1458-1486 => 482.9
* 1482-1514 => 426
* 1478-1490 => 466.7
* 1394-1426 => 444.6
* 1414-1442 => 439.9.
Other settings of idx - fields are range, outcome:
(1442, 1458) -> 413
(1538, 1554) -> 391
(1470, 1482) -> 470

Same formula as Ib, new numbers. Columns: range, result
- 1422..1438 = 409.8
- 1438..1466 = 389.6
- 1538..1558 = 360.5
